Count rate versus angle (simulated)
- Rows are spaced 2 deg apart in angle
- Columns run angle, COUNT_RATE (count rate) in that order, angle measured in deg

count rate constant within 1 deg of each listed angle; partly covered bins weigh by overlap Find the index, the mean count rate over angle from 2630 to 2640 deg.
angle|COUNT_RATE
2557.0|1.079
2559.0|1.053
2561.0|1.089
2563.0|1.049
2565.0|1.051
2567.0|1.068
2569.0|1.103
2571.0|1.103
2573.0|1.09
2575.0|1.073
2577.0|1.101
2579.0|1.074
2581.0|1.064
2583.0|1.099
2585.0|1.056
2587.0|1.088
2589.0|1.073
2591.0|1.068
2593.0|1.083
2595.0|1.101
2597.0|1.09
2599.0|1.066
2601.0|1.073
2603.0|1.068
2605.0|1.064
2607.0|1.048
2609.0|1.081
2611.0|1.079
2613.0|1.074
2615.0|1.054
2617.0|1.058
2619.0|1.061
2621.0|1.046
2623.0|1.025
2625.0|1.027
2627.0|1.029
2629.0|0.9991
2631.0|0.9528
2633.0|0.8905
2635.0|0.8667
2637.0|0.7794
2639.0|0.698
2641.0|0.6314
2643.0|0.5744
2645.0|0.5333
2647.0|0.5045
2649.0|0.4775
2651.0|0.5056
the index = 0.837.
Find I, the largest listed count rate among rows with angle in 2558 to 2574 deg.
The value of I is 1.103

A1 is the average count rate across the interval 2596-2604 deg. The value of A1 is 1.07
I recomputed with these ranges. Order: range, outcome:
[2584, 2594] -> 1.088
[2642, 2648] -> 0.5744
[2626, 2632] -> 1.029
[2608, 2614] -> 1.081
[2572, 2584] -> 1.101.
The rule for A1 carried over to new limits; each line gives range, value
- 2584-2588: 1.07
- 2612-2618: 1.06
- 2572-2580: 1.08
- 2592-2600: 1.08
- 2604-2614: 1.07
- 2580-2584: 1.08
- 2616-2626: 1.04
